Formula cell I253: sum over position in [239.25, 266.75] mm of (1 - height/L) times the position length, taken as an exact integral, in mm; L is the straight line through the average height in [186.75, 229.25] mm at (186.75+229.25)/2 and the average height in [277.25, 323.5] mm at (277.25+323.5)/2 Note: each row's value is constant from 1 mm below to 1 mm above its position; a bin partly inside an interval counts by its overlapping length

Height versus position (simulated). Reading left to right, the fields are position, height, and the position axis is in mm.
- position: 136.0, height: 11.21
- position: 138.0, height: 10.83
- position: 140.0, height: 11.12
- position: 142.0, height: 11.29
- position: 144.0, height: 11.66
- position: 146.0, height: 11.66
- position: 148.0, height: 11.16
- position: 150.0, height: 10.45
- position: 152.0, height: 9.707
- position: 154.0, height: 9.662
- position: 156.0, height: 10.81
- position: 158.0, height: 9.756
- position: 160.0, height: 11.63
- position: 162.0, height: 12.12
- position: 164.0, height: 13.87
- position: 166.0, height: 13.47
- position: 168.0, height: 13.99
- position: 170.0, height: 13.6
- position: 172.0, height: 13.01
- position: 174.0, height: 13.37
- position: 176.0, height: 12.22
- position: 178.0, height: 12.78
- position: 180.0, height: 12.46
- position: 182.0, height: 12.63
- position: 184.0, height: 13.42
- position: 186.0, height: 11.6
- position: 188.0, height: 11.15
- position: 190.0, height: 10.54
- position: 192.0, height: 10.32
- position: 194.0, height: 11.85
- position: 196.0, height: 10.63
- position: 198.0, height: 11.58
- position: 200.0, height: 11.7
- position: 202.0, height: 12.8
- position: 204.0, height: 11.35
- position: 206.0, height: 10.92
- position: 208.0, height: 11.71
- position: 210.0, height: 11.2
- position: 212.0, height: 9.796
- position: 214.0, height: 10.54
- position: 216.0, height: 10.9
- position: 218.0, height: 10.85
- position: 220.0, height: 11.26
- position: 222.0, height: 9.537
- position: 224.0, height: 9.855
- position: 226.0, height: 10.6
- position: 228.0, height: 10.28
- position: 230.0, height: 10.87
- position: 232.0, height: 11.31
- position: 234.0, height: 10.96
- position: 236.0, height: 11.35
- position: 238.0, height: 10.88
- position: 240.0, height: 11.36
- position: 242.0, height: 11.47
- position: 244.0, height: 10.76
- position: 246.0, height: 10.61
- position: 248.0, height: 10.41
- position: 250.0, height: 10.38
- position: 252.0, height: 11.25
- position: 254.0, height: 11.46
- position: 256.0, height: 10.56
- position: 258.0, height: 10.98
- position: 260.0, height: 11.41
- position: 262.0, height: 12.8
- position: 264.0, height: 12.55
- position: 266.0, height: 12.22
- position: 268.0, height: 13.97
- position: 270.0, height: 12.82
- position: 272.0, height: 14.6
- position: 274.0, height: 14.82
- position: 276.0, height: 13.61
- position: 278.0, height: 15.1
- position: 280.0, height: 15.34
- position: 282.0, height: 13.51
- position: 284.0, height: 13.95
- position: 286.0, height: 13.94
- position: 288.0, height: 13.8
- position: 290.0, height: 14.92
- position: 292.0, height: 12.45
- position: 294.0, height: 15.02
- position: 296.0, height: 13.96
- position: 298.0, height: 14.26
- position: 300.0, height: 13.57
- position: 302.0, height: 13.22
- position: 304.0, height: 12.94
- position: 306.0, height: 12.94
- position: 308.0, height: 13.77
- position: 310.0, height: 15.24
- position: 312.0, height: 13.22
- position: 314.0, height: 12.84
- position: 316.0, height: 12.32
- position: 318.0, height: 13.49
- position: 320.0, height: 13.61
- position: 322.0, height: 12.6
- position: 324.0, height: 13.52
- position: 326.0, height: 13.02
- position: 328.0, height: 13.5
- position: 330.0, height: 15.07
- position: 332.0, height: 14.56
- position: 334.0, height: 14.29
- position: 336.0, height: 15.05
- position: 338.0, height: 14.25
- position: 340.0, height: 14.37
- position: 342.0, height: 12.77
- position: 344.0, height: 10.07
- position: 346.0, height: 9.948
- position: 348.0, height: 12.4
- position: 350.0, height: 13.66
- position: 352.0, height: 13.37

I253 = 2.2 mm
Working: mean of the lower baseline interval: 10.9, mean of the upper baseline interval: 13.7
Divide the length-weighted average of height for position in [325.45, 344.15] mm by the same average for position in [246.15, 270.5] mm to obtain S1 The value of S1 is 1.2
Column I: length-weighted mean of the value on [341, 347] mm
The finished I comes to 10.9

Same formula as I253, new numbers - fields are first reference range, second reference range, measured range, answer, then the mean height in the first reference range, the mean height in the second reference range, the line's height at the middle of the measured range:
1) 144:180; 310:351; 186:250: 7.5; 12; 13.3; 12.4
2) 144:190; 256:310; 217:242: 4.0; 12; 13.5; 12.8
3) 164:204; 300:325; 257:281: -0.7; 12.3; 13.3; 13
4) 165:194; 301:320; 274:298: -1.8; 12.4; 13.3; 13.2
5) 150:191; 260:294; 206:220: 2.0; 12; 13.7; 12.7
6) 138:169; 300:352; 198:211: 0.4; 11.5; 13.3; 12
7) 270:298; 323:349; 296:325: 0.7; 14.2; 13.3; 13.7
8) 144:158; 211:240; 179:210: -2.9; 10.6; 10.7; 10.6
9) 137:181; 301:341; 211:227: 2.7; 11.8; 13.7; 12.5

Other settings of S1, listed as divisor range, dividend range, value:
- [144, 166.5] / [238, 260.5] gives 0.97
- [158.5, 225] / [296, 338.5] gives 1.16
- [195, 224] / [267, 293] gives 1.28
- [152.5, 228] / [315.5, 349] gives 1.14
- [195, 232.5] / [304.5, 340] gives 1.26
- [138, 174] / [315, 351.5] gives 1.13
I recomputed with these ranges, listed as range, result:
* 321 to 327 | 13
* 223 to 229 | 10.2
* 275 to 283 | 14.4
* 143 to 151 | 11.2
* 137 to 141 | 11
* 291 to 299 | 13.9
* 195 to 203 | 11.7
